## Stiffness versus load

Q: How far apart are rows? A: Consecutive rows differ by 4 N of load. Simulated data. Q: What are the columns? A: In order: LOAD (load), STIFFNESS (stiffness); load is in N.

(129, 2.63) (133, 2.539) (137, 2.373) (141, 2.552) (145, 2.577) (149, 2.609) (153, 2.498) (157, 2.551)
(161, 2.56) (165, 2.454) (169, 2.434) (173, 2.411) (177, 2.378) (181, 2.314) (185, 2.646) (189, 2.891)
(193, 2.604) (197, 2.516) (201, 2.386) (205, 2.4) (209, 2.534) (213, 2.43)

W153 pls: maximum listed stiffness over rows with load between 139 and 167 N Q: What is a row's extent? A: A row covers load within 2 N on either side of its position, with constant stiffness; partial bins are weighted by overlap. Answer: 2.609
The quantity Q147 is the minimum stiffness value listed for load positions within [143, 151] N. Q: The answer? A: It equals 2.577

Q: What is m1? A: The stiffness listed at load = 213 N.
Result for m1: 2.43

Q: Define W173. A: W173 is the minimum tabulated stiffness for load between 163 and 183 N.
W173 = 2.314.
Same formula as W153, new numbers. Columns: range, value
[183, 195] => 2.891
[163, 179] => 2.454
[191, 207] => 2.604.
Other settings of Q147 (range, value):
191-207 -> 2.386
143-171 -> 2.434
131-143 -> 2.373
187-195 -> 2.604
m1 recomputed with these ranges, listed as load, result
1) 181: 2.314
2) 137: 2.373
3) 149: 2.609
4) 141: 2.552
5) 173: 2.411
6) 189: 2.891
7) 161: 2.56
